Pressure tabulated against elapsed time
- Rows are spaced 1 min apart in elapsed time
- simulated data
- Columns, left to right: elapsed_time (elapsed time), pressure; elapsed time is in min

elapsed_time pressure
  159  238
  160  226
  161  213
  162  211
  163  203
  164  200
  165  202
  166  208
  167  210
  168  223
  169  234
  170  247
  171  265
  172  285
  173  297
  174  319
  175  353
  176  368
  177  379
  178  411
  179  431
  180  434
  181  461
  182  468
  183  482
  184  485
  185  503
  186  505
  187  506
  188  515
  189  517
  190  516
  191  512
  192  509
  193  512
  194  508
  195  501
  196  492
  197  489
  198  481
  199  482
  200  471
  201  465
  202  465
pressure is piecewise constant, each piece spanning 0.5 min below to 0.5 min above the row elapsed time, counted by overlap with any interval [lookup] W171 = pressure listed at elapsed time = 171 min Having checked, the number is 265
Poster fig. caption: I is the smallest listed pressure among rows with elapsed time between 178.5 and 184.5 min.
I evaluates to 431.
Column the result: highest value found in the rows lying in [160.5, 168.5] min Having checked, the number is 223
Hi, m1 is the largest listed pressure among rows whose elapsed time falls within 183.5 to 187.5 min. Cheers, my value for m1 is 506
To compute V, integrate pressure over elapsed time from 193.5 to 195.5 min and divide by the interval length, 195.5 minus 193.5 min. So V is 504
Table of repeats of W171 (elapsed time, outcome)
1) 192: 509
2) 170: 247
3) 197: 489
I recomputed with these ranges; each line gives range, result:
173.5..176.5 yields 319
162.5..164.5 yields 200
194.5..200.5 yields 471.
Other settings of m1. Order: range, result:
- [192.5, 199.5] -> 512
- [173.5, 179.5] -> 431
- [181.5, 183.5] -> 482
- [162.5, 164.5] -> 203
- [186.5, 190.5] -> 517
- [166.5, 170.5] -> 247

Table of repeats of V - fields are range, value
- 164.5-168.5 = 211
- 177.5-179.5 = 421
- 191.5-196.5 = 504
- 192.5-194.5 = 510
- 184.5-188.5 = 507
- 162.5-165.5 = 202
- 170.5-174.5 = 292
